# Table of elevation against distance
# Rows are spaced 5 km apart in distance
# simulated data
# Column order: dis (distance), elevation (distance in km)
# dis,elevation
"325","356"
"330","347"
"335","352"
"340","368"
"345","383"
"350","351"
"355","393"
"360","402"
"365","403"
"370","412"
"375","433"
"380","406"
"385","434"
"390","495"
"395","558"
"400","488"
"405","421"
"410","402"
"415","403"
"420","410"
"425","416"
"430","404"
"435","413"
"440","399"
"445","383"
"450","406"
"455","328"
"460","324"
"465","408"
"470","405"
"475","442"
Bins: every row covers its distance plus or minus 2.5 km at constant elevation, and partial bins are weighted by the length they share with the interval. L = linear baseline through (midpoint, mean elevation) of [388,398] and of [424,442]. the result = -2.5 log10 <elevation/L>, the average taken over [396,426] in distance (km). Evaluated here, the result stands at 0.103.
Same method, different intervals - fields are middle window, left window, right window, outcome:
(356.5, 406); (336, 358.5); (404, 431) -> -0.14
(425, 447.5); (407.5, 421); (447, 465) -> -0.05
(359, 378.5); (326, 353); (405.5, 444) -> -0.10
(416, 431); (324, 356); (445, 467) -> -0.12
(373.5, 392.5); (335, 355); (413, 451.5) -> -0.15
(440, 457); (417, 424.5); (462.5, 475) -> 0.10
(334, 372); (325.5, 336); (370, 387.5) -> 0.00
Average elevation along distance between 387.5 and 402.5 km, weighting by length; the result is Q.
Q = 514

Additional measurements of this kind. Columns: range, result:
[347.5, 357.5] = 372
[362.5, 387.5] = 418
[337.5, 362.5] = 379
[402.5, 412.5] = 412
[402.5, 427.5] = 410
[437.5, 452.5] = 396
